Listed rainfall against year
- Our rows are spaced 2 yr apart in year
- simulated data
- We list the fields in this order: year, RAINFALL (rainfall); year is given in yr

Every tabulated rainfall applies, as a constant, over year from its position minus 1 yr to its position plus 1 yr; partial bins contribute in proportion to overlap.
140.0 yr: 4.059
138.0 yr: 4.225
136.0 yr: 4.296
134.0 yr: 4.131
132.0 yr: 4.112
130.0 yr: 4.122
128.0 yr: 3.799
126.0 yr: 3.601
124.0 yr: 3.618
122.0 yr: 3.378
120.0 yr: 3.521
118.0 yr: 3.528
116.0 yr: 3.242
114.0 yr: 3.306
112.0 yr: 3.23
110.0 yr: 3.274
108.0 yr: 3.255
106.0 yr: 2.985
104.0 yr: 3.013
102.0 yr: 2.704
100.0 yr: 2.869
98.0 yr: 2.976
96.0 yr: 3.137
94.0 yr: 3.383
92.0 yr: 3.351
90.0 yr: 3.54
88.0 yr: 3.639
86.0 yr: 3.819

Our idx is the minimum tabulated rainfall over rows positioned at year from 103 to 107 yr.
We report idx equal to 2.985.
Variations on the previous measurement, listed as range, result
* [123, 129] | 3.601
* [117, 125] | 3.378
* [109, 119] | 3.23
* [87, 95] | 3.351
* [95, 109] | 2.704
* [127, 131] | 3.799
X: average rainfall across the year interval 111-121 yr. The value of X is 3.37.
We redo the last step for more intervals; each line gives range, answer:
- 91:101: 3.14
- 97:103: 2.85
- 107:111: 3.26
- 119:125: 3.51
